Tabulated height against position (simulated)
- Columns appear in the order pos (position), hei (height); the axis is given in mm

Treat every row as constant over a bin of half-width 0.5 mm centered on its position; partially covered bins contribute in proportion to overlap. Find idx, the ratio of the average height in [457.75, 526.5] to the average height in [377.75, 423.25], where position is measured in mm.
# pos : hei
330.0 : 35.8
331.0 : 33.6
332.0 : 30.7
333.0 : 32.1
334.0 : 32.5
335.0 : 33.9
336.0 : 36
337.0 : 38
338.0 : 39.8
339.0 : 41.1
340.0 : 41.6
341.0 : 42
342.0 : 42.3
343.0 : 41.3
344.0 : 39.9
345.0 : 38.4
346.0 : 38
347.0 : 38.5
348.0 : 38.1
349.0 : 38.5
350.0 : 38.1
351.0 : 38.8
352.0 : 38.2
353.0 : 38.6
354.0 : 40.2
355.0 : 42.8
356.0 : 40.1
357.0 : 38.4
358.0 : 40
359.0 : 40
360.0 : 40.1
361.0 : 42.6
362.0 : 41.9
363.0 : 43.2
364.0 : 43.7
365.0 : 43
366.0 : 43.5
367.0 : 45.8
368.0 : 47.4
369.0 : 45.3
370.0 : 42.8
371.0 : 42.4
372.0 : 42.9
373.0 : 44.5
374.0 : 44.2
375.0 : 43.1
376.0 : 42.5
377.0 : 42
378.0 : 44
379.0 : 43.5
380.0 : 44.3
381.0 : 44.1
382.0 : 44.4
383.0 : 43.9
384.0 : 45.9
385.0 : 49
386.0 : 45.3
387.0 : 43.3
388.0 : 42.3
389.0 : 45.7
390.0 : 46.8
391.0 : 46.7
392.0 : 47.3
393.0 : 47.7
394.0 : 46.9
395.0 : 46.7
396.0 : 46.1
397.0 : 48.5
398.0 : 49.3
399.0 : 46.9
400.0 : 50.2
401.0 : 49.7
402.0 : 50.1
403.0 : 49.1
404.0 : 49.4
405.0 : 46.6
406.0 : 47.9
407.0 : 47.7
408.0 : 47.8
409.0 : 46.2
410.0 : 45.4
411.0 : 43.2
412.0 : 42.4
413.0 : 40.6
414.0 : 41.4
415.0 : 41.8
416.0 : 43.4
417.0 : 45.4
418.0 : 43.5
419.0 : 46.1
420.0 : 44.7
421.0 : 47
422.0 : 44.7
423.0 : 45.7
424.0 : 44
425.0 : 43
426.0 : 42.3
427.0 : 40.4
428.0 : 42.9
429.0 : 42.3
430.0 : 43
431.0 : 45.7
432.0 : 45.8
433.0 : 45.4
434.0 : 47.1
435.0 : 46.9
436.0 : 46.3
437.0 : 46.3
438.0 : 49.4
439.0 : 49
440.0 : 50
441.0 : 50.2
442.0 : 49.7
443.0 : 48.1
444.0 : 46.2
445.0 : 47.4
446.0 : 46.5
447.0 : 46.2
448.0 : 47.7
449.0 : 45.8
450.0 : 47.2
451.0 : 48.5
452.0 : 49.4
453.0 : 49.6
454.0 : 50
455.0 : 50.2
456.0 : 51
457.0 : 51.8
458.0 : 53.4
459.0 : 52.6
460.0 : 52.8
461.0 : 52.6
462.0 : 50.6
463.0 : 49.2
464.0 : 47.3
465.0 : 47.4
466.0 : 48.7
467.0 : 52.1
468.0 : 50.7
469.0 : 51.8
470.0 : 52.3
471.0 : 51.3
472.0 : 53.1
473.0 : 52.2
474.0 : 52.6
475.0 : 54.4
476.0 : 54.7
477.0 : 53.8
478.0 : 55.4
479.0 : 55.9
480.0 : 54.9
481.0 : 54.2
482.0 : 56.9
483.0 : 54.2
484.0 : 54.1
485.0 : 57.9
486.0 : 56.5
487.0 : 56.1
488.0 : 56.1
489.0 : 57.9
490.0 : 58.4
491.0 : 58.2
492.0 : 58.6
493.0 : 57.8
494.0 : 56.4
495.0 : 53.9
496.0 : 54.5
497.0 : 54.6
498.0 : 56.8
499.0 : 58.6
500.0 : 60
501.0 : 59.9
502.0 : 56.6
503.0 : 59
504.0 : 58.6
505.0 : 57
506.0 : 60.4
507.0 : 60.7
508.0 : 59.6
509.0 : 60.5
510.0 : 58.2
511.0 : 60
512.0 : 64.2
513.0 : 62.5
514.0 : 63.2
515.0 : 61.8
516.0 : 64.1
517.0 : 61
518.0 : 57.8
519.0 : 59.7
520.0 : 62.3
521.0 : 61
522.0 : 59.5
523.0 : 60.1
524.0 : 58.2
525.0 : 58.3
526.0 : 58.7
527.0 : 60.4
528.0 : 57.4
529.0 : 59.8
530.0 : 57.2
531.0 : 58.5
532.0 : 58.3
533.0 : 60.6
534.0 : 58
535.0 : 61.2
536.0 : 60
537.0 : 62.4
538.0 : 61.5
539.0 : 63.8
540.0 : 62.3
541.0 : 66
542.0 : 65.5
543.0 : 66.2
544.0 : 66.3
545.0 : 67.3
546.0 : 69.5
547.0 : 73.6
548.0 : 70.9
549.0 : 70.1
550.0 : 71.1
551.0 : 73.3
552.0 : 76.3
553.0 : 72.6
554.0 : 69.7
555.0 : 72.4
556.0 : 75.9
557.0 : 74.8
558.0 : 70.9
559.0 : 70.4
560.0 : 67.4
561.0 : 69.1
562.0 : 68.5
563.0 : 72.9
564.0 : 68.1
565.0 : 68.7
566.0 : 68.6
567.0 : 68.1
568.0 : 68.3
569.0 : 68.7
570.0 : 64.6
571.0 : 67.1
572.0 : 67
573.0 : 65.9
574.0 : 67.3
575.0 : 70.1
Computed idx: 1.2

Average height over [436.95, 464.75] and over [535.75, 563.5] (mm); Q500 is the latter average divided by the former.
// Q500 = 1.40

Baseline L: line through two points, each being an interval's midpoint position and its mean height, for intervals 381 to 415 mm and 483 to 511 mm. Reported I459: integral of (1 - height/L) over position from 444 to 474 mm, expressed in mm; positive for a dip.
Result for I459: 1.9 mm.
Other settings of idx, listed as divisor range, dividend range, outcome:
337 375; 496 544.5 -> 1.46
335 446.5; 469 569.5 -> 1.40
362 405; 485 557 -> 1.36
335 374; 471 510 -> 1.38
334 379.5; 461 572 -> 1.48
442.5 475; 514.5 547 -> 1.23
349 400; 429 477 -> 1.13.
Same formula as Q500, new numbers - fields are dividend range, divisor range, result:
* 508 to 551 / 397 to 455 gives 1.35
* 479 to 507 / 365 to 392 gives 1.28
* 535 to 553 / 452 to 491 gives 1.27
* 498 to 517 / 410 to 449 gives 1.33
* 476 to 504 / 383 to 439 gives 1.24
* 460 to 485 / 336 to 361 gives 1.33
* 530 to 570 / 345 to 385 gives 1.60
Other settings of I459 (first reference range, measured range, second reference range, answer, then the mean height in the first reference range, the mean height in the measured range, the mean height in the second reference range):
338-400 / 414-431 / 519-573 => 2.1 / 43.1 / 43.8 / 65.8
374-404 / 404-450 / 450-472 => 2.7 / 46.1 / 45.6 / 50.6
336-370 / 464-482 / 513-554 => 1.0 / 40.8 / 52.6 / 63.5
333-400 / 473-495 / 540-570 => 1.4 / 42.5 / 55.8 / 69.8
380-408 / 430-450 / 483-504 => 1.7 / 46.9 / 47.2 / 57.1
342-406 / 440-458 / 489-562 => 1.5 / 43.7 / 48.7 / 62.7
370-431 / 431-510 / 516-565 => 3.5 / 45.1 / 52.8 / 65.2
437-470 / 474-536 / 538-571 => 1.3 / 49.5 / 58.2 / 69.3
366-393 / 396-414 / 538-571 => 0.5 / 44.6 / 46.9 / 69.3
